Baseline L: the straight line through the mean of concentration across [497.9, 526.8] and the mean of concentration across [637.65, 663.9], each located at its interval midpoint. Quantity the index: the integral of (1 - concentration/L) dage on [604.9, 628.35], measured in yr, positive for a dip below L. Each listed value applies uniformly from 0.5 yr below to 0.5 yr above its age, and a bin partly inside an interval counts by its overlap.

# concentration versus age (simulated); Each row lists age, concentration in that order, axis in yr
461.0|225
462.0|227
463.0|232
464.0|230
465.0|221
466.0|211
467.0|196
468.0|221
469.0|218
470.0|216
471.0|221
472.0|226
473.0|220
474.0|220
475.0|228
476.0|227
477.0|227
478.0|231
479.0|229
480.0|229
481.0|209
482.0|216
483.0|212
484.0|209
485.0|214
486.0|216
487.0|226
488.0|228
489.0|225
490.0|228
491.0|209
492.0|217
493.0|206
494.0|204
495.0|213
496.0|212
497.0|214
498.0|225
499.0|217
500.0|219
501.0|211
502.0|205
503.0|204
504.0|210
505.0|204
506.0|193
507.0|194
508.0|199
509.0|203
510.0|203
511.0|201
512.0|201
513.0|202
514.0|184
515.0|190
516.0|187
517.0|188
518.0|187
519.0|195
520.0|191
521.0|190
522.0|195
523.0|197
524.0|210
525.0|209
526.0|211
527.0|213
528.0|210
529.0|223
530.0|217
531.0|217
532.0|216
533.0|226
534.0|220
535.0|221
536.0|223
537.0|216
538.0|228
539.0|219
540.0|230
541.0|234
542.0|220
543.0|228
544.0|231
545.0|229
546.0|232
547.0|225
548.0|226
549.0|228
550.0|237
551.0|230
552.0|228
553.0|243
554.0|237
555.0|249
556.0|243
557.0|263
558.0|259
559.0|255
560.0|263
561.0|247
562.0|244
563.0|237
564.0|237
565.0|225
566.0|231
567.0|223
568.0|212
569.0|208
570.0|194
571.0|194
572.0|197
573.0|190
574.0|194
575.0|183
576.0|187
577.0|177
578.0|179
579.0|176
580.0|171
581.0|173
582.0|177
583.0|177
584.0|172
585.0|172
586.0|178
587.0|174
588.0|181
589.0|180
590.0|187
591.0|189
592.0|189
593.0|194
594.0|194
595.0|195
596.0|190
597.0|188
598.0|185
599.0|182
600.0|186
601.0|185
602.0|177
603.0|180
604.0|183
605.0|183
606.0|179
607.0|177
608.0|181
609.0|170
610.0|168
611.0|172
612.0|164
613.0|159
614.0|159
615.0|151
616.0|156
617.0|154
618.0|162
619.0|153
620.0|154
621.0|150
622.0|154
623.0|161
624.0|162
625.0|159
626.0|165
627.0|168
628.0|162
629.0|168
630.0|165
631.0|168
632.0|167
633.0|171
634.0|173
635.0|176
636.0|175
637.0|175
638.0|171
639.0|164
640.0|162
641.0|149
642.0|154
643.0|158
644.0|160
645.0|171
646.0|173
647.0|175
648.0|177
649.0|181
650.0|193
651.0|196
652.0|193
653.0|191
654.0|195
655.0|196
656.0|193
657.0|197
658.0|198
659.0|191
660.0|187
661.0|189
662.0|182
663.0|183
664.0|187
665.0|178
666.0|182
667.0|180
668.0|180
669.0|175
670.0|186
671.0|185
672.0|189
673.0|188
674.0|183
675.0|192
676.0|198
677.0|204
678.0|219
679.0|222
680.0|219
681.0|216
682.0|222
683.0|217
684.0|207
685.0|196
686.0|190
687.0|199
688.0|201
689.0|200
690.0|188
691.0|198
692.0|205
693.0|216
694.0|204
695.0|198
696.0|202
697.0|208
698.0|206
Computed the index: 2.8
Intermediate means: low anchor 201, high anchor 180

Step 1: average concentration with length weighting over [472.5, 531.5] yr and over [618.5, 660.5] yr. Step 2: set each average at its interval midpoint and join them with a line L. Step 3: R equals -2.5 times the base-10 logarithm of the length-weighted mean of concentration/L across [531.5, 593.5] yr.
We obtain -0.10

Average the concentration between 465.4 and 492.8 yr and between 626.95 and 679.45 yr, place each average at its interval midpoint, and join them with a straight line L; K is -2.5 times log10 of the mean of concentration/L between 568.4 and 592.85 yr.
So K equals 0.08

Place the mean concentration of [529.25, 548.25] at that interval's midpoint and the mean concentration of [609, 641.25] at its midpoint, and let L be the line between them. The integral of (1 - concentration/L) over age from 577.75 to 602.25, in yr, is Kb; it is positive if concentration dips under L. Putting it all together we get 0.7 yr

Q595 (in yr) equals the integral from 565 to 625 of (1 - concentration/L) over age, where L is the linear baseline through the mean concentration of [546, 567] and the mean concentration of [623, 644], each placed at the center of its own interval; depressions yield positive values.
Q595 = 6.8 yr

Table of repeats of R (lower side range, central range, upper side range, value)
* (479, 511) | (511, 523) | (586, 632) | 0.07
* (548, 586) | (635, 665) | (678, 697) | 0.16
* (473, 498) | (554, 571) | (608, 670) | -0.20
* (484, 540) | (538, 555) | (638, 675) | -0.14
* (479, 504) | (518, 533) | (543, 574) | 0.08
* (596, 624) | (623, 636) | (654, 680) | 0.06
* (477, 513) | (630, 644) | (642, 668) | 0.13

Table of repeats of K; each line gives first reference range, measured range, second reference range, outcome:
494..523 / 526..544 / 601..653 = -0.143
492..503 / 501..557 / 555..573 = 0.036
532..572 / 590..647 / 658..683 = 0.225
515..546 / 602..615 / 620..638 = 0.020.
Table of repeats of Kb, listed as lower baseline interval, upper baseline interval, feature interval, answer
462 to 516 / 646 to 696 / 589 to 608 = 1.6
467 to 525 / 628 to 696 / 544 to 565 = -4.0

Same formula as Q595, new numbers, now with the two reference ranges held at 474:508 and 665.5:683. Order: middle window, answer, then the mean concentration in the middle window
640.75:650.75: 1.5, 170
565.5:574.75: 0.1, 204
